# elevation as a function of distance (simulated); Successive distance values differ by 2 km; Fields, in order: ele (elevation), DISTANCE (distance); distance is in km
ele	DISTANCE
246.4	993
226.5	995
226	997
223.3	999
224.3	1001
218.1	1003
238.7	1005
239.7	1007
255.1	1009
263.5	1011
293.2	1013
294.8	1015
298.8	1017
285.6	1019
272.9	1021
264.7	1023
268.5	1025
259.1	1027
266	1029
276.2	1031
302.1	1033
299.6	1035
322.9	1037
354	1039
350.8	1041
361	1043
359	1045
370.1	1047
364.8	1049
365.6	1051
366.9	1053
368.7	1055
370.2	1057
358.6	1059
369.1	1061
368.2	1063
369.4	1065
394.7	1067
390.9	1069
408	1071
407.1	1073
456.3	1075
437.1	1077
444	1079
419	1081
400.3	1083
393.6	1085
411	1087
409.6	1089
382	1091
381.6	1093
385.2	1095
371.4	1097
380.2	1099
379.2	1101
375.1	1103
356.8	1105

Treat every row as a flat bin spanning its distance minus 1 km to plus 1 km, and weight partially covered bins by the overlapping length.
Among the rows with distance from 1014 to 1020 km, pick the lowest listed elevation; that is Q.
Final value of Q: 285.6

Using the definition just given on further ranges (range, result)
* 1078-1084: 400.3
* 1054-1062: 358.6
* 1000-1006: 218.1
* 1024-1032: 259.1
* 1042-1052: 359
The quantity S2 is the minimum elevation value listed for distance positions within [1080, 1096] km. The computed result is 381.6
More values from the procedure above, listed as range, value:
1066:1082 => 390.9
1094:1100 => 371.4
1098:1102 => 379.2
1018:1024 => 264.7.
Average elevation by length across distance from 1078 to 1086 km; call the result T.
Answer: 414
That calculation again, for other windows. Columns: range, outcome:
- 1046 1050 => 367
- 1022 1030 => 265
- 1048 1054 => 366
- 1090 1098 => 380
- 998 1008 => 229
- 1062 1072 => 386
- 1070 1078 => 427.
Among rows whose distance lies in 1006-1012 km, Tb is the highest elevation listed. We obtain 263.5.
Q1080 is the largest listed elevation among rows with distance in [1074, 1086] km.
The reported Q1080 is 456.3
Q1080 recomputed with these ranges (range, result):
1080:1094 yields 419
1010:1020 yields 298.8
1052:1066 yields 370.2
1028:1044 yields 361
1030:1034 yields 302.1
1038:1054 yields 370.1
